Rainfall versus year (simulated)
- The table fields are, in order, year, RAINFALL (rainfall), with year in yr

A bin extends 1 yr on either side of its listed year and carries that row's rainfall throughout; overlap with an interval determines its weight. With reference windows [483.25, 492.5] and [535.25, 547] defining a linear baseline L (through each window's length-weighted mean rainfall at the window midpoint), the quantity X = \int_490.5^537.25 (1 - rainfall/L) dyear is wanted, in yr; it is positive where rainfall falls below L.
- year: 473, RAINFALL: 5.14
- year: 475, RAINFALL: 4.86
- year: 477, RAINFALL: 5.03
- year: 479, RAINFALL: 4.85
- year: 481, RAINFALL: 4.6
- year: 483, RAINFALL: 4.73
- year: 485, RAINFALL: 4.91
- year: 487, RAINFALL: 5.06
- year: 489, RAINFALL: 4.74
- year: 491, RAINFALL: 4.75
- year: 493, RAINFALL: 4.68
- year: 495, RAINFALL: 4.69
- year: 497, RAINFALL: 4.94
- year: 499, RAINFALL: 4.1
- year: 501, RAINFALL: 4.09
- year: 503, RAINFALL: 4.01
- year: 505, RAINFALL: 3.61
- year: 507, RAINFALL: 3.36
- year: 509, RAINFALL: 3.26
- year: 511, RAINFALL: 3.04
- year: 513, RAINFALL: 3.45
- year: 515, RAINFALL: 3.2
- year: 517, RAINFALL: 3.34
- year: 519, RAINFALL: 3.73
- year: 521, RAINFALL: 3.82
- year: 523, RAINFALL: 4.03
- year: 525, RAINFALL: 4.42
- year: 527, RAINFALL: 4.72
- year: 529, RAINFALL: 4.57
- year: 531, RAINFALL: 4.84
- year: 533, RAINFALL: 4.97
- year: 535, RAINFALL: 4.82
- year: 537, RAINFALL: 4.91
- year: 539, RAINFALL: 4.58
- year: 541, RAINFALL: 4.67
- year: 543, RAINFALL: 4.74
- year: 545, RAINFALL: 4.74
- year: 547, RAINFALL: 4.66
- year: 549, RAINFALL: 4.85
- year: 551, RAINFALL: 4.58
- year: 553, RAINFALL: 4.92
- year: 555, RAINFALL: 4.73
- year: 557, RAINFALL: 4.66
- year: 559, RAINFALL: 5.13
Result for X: 6.5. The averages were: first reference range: 4.84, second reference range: 4.73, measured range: 4.12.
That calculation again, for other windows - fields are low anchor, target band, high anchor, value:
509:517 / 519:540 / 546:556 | -3.4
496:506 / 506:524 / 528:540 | 3.9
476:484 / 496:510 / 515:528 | 1.4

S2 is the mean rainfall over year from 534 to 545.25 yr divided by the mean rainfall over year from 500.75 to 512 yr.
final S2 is 1.3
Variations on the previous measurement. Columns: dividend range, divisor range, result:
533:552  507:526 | 1.33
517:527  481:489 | 0.83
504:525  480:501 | 0.75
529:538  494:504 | 1.11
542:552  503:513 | 1.39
